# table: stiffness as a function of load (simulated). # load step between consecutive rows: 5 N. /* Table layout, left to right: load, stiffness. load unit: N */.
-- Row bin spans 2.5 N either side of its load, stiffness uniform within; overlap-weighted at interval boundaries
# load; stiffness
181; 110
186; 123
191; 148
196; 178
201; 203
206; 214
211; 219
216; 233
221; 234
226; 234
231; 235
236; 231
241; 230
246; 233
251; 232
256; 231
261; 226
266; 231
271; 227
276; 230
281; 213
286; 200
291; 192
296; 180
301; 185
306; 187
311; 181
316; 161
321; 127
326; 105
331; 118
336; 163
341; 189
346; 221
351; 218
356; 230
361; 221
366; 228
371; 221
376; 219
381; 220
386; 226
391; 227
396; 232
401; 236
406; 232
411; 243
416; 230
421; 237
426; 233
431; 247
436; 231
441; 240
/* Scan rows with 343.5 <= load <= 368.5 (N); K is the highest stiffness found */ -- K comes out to 230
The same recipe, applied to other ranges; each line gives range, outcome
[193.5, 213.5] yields 219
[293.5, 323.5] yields 187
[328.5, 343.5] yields 189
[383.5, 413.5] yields 243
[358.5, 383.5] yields 228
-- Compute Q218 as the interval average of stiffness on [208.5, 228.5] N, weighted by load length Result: 230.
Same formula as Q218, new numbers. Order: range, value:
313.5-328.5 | 131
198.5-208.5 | 208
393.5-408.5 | 233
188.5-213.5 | 192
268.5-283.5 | 223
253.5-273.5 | 229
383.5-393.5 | 226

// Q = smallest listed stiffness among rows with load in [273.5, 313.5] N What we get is 180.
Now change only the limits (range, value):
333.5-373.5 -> 163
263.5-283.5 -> 213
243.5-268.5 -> 226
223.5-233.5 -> 234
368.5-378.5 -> 219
